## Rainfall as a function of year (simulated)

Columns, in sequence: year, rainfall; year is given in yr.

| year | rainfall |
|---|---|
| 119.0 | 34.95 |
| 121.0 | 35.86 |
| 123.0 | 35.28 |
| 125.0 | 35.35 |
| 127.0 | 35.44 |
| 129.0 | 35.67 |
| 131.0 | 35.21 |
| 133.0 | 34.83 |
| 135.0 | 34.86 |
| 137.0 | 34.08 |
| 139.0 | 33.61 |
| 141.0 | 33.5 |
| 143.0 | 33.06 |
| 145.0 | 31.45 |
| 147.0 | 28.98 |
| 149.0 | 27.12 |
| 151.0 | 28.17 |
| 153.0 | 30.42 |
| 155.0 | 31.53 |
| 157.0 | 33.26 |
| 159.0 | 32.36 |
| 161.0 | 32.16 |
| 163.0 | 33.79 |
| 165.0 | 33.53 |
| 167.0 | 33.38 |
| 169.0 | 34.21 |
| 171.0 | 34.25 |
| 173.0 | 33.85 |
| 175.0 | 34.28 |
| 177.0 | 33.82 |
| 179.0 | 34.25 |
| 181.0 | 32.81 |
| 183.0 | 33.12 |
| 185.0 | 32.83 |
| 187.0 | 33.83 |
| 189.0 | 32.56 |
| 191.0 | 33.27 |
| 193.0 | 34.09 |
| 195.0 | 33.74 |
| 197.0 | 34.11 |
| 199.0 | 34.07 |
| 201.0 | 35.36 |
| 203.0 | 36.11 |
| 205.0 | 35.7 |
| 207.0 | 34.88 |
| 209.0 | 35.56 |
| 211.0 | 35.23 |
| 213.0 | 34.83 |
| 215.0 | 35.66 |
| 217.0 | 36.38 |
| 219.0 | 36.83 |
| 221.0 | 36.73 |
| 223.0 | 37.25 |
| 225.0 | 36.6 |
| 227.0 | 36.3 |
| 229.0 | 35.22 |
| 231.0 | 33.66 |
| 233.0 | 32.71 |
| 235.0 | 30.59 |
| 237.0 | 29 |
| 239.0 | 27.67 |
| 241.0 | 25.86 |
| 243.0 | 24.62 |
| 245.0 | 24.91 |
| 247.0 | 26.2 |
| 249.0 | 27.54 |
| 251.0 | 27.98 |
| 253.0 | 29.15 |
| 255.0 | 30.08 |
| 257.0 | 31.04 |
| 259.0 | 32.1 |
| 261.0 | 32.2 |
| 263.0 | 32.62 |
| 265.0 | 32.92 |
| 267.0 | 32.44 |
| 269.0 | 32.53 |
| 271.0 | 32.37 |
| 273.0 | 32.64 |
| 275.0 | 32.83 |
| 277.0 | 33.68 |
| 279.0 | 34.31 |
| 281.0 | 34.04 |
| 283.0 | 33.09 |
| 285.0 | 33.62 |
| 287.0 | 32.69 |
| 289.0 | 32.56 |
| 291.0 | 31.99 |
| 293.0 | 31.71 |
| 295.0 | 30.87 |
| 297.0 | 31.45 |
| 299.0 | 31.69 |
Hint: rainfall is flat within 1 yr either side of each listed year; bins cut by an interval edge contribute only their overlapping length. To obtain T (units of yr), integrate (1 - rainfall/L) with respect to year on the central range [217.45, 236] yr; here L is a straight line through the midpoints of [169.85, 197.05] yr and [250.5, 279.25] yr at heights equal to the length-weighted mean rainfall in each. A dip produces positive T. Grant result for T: -1.37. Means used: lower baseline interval 33.6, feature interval 35.1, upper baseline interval 31.9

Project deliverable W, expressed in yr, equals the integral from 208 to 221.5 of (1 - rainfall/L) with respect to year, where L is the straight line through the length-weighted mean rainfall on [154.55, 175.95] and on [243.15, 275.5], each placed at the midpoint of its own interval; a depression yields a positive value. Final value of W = -1.7 yr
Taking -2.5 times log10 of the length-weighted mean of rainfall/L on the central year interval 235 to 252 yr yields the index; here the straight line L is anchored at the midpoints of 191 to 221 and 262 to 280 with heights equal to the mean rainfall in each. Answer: 0.25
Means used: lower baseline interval 35.2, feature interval 26.9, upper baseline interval 32.9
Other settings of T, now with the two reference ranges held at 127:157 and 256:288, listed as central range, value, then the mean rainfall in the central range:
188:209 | -1.2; 34.4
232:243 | 1.3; 28.8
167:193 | -0.8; 33.6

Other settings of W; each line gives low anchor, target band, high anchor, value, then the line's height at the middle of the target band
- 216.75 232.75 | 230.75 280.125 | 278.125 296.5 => 5.6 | 34.4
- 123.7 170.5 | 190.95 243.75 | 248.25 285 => -2.4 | 32.3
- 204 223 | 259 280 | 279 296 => 0.4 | 33.4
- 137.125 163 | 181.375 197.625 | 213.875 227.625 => 0.4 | 34.3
